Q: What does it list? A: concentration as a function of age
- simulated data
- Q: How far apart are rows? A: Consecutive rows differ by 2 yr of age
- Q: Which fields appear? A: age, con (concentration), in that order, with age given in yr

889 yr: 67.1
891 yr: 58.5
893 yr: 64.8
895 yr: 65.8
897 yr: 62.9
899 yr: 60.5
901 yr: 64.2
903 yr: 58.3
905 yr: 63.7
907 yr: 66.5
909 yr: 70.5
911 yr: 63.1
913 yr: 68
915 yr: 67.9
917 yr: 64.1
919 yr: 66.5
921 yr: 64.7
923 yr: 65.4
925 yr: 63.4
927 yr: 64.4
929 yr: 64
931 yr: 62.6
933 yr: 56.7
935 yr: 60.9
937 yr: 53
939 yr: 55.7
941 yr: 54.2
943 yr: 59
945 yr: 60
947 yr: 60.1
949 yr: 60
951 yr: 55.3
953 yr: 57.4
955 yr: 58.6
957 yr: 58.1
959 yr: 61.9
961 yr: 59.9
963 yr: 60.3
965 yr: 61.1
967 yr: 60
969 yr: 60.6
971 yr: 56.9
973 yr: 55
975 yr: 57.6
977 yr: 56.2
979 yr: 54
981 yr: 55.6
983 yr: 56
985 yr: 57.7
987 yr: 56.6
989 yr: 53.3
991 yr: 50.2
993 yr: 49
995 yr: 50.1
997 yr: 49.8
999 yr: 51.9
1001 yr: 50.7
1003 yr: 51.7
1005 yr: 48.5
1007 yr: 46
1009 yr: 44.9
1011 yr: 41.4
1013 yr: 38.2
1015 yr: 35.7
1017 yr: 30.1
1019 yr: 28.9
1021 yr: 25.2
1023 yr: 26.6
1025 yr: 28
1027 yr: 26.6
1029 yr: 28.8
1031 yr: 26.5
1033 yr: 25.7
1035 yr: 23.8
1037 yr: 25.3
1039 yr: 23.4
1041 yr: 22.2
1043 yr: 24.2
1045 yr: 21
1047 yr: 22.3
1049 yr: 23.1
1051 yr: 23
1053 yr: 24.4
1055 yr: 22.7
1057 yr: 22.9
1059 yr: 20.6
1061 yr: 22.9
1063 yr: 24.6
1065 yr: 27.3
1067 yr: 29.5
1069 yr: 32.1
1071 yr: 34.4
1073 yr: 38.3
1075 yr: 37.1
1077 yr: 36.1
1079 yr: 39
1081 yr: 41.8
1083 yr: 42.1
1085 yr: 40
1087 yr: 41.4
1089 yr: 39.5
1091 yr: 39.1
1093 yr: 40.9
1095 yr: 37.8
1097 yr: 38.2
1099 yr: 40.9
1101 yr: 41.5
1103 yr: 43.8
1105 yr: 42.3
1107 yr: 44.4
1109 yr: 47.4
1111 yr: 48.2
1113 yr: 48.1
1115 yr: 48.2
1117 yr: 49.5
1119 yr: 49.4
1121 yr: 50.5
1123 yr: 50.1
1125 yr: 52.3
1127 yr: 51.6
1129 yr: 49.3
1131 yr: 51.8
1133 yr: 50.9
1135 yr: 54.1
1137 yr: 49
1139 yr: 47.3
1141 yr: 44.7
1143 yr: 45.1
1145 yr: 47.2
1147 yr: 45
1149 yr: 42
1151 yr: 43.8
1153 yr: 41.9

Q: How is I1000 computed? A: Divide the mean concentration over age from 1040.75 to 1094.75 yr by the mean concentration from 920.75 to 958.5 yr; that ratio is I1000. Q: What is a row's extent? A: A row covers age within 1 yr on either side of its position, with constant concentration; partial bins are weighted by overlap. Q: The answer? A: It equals 0.52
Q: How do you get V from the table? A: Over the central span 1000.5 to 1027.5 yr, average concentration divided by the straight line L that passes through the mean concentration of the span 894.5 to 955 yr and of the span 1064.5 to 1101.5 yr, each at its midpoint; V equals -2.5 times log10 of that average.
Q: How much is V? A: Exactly 0.29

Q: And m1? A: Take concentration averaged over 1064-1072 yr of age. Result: 30.8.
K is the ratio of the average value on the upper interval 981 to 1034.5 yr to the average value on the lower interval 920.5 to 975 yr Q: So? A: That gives 0.7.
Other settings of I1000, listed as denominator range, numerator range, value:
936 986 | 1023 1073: 0.44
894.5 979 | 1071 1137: 0.73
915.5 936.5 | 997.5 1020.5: 0.67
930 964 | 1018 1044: 0.44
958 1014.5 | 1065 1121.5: 0.77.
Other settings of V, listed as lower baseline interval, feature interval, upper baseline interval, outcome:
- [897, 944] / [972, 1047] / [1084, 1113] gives 0.299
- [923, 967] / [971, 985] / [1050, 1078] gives -0.104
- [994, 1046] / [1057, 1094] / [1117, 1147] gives 0.215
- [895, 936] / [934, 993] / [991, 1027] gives -0.108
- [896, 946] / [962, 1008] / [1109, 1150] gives 0.076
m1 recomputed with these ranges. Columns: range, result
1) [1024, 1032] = 27.5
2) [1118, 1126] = 50.6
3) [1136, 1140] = 48.1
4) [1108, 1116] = 48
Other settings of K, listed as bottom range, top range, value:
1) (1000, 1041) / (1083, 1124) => 1.31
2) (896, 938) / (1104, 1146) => 0.77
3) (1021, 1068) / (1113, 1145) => 2.01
